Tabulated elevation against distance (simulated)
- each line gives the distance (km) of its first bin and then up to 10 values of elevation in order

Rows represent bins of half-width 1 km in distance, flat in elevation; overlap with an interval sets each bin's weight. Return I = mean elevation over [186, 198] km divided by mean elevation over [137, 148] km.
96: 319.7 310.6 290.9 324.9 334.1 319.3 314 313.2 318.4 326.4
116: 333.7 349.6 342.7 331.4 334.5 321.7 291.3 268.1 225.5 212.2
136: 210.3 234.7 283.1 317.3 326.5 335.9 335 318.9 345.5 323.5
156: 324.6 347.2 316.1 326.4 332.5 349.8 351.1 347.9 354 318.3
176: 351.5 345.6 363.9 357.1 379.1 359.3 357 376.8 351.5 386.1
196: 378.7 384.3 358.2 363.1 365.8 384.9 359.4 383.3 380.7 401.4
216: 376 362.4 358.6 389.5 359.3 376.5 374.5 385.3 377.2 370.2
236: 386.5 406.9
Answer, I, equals 1.22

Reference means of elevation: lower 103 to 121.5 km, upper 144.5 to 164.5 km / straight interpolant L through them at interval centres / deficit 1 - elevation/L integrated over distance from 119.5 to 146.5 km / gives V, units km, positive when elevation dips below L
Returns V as 3.5 km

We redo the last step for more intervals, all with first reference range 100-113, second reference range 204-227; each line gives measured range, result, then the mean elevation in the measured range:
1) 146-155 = 0.26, 331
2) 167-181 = 0.24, 347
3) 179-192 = -0.18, 364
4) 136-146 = 1.47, 287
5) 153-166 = 0.60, 330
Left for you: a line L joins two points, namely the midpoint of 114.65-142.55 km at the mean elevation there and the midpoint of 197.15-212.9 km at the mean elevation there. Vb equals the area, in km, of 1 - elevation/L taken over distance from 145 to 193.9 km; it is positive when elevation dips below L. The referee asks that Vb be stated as -1.69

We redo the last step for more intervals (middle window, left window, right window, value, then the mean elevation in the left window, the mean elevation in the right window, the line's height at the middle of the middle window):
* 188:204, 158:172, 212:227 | -0.5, 339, 375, 360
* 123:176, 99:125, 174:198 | 5.3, 326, 363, 345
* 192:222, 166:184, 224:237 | -0.7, 350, 377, 366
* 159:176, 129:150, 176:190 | -0.4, 277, 361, 331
